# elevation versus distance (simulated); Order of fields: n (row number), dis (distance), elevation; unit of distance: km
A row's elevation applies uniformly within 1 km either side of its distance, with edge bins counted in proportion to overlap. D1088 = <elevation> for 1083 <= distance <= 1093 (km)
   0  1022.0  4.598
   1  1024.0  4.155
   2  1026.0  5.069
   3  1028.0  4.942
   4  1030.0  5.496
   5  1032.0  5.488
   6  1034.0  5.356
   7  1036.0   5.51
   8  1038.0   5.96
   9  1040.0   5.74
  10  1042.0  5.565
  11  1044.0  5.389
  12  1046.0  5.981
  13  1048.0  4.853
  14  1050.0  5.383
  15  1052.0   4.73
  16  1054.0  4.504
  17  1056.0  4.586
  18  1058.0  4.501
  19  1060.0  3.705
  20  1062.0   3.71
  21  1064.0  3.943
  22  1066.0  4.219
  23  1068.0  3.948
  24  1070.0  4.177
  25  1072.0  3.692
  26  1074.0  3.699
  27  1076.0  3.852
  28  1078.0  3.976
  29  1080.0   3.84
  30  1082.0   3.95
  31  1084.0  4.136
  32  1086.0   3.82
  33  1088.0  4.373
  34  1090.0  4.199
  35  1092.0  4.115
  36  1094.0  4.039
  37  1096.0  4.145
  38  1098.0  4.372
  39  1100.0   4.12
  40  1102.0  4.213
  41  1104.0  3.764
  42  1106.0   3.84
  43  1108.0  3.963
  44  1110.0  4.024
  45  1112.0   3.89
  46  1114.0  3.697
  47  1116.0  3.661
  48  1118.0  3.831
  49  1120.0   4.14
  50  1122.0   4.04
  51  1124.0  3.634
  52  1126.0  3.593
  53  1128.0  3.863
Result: 4.13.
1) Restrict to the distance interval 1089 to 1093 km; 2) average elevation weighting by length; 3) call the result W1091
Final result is 4.16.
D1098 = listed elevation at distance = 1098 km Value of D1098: 4.372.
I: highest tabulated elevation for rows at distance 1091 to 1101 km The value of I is 4.372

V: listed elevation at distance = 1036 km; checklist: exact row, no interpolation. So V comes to 5.51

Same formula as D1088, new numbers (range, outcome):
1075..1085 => 3.95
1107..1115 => 3.89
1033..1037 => 5.43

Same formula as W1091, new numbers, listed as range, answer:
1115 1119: 3.75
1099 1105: 4.03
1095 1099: 4.26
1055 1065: 4.09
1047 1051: 5.12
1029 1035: 5.45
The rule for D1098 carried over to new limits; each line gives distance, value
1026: 5.069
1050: 5.383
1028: 4.942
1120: 4.14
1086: 3.82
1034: 5.356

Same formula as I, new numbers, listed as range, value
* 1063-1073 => 4.219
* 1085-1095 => 4.373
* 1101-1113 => 4.213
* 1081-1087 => 4.136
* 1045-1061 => 5.981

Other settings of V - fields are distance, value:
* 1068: 3.948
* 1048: 4.853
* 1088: 4.373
